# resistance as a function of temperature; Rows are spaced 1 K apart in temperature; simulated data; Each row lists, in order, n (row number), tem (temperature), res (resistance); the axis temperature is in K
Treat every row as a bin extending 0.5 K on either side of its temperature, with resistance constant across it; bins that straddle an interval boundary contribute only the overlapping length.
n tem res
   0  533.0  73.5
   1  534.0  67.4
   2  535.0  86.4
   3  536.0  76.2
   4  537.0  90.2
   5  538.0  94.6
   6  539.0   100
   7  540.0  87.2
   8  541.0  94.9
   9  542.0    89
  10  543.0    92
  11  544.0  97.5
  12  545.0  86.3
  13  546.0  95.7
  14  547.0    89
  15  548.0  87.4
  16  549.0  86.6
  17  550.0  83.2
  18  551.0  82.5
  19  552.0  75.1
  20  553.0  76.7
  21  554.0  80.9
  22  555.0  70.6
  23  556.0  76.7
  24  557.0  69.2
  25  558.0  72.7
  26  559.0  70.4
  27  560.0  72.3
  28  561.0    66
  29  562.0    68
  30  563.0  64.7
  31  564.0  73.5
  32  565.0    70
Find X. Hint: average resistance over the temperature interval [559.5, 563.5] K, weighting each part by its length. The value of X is 67.8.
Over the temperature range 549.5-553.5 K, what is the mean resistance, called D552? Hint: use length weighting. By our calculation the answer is 79.4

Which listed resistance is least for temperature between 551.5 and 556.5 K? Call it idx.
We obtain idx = 70.6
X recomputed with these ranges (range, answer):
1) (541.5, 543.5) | 90.5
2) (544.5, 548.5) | 89.6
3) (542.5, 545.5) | 91.9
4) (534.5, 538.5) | 86.9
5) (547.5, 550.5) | 85.7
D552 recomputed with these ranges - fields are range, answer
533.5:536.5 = 76.7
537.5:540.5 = 93.9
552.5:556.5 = 76.2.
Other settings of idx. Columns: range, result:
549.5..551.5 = 82.5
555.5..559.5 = 69.2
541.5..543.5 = 89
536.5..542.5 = 87.2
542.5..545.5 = 86.3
